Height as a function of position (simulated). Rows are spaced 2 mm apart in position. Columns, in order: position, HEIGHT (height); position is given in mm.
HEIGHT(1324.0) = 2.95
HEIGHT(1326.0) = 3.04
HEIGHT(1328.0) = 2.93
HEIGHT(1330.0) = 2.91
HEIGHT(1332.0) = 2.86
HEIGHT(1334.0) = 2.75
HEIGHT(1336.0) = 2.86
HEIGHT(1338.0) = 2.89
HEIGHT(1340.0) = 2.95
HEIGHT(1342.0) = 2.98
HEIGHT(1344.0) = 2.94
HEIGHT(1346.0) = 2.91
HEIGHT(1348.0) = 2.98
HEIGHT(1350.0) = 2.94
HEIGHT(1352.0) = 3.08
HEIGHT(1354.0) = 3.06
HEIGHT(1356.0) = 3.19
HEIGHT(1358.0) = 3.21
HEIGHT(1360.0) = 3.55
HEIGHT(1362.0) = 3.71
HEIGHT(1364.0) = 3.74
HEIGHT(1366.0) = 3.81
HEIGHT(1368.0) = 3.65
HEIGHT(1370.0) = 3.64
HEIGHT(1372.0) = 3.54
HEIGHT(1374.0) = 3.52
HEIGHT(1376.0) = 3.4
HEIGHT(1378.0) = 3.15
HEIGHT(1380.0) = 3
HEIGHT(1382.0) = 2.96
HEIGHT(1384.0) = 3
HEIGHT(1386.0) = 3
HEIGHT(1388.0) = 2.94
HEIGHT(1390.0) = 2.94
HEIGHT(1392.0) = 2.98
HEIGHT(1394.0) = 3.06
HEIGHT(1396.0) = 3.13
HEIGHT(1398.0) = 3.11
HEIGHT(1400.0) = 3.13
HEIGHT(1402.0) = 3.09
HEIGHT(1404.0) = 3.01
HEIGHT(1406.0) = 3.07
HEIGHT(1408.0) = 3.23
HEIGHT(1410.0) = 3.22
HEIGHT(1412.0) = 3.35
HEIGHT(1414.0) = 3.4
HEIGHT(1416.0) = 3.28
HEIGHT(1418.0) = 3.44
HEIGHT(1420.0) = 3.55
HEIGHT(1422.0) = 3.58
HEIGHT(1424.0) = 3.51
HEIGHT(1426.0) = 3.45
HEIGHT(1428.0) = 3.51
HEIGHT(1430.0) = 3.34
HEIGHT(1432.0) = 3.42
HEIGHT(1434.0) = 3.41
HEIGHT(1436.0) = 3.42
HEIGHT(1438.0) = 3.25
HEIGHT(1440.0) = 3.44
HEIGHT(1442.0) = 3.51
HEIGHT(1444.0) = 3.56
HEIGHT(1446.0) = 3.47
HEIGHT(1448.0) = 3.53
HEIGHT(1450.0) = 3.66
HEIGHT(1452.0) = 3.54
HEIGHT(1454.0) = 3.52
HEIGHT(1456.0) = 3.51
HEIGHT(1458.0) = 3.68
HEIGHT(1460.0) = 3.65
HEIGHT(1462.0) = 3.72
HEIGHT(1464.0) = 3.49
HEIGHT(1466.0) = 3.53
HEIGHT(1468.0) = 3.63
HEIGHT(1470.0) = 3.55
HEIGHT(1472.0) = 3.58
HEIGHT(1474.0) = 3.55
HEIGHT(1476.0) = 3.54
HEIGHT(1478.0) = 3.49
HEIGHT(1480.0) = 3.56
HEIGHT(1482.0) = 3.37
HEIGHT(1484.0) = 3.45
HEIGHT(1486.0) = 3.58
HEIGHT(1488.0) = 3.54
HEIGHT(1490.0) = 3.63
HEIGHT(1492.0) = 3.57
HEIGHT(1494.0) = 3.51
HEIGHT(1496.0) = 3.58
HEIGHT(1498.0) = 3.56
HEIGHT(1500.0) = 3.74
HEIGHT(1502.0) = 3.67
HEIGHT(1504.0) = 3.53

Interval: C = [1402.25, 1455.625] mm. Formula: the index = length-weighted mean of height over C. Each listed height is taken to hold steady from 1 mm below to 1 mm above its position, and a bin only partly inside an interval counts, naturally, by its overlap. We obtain 3.41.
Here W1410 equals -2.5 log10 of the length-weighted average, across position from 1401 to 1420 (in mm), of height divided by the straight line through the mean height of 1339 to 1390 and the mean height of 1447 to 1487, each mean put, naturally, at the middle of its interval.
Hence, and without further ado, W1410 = 0.042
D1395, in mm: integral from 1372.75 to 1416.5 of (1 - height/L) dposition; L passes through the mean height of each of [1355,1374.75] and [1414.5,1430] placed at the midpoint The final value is 4.6 mm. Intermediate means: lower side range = 3.56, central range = 3.14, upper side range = 3.46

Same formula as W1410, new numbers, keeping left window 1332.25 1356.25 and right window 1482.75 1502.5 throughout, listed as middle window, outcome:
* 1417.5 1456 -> -0.04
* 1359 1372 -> -0.20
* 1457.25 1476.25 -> -0.04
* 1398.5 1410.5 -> 0.03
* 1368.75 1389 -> -0.04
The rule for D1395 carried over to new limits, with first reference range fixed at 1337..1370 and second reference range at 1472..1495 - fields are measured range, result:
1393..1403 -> 0.7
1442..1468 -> -0.8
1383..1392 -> 0.9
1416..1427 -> -0.3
